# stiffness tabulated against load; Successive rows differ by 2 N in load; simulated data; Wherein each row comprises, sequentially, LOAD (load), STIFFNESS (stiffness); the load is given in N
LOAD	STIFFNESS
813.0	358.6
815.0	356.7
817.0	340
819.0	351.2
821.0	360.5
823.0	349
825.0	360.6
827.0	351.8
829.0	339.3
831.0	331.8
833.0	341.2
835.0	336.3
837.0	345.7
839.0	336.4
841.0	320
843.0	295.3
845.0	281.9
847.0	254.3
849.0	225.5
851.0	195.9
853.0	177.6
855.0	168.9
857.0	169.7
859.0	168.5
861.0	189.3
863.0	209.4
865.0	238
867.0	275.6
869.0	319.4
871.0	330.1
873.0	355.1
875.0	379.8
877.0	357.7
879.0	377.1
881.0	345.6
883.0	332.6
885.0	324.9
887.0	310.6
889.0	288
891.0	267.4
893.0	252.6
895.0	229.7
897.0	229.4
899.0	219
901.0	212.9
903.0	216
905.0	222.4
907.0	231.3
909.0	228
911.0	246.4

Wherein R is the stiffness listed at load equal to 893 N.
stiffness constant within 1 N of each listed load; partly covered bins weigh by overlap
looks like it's 252.6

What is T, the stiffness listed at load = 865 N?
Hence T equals 238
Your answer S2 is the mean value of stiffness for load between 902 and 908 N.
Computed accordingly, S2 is 223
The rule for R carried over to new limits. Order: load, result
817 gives 340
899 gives 219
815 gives 356.7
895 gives 229.7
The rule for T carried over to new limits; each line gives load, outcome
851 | 195.9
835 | 336.3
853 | 177.6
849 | 225.5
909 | 228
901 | 212.9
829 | 339.3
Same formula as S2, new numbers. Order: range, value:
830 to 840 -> 338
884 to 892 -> 298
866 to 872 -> 308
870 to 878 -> 356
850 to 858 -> 178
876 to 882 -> 360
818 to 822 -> 356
